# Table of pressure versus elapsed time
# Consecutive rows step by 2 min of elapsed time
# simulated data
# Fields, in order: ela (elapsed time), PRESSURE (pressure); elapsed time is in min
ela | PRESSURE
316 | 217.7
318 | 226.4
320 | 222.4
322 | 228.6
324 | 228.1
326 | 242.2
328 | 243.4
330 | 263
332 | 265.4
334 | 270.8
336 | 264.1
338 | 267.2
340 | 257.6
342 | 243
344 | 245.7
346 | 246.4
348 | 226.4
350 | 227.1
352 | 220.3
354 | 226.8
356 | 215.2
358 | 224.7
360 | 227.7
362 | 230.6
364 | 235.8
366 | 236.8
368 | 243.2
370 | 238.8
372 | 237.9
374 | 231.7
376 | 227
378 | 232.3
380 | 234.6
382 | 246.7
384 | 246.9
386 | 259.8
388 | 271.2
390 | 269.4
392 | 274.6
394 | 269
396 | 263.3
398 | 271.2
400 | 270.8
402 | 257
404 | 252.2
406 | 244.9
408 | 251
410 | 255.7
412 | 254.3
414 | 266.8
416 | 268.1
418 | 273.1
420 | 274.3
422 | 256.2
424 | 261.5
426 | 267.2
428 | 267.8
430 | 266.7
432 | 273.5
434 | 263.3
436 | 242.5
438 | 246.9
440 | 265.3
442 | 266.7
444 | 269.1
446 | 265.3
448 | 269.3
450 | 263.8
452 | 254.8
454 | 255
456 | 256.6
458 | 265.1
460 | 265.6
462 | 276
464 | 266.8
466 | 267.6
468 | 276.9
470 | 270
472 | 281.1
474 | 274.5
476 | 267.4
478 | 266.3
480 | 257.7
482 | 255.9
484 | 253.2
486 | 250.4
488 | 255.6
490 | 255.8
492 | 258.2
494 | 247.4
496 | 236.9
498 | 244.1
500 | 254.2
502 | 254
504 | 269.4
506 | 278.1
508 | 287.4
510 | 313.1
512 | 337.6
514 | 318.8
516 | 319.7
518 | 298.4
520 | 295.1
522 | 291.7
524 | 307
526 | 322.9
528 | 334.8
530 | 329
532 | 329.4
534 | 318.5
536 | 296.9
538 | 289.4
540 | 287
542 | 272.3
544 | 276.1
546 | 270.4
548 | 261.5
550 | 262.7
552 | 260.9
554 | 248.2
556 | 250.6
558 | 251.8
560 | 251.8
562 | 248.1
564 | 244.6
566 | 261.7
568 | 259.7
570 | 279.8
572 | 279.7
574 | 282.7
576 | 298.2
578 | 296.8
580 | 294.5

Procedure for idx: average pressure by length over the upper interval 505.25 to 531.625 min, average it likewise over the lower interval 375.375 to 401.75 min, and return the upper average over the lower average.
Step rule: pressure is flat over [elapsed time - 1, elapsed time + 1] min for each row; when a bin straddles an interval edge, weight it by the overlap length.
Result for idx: 1.2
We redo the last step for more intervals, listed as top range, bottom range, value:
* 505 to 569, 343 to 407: 1.18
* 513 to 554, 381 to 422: 1.13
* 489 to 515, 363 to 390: 1.13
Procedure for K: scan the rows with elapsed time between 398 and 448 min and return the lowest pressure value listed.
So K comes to 242.5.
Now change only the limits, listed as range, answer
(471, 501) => 236.9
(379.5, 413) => 234.6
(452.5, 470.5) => 255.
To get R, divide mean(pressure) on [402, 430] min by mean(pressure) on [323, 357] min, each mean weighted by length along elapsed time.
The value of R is 1.1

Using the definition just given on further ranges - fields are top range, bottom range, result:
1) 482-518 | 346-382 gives 1.18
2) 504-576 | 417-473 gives 1.08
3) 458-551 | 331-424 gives 1.12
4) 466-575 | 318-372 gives 1.15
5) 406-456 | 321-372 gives 1.09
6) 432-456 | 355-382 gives 1.12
